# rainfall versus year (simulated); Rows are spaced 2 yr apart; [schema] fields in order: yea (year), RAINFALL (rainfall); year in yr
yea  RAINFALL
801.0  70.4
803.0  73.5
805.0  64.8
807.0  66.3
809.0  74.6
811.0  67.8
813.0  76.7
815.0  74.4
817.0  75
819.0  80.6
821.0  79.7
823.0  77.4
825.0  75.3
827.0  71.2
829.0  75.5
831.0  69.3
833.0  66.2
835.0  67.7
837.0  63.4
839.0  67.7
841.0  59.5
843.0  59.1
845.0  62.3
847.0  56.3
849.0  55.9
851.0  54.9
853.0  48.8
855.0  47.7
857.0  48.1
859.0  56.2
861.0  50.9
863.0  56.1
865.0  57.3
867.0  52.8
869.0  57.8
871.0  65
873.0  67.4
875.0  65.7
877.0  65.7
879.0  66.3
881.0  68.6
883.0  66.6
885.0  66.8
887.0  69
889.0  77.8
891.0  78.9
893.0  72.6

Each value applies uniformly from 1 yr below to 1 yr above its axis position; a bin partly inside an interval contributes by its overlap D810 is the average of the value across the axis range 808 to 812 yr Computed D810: 71.2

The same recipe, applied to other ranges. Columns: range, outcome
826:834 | 70.5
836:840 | 65.5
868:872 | 61.4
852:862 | 50.3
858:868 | 54.7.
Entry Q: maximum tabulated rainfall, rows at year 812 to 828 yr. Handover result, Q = 80.6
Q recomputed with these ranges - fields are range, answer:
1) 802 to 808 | 73.5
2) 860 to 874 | 67.4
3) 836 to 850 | 67.7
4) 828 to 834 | 75.5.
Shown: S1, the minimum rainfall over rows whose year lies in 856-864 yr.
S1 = 48.1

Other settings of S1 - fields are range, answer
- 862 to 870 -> 52.8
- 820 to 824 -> 77.4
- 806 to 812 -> 66.3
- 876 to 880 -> 65.7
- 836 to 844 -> 59.1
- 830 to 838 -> 63.4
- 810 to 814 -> 67.8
